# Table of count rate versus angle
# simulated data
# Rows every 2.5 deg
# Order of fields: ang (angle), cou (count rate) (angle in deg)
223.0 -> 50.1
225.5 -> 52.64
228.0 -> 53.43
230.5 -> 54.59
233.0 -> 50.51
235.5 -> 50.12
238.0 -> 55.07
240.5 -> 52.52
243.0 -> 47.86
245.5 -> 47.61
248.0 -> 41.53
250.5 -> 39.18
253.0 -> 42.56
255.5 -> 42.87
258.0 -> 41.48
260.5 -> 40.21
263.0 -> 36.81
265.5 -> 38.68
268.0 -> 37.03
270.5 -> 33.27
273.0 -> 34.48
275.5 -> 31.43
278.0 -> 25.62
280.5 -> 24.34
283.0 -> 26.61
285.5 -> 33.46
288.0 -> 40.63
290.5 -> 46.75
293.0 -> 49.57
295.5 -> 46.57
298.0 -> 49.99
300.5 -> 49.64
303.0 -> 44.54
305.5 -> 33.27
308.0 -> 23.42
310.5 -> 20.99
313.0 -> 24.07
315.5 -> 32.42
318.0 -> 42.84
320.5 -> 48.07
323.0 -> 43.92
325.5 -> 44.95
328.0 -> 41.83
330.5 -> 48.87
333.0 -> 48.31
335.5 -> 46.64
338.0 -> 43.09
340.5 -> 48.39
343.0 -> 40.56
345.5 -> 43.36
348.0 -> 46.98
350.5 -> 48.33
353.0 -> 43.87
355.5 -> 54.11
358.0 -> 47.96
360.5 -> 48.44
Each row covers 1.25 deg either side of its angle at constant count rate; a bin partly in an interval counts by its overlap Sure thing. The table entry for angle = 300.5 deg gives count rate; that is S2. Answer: 49.64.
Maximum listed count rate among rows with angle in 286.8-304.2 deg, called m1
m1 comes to 49.99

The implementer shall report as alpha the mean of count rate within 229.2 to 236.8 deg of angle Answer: 51.8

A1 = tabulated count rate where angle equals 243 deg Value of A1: 47.86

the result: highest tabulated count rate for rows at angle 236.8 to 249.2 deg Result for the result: 55.07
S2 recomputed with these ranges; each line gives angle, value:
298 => 49.99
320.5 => 48.07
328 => 41.83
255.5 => 42.87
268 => 37.03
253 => 42.56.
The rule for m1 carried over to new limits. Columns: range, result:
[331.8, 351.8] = 48.39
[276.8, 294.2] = 49.57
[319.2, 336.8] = 48.87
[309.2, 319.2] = 42.84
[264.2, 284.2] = 38.68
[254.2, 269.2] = 42.87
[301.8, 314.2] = 44.54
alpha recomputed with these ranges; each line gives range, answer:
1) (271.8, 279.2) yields 30.5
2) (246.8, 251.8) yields 40.4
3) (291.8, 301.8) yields 48.9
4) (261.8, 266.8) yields 37.7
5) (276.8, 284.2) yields 25.5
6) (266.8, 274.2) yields 34.9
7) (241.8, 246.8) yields 47.7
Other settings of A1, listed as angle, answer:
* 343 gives 40.56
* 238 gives 55.07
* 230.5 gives 54.59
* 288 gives 40.63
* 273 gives 34.48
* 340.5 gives 48.39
